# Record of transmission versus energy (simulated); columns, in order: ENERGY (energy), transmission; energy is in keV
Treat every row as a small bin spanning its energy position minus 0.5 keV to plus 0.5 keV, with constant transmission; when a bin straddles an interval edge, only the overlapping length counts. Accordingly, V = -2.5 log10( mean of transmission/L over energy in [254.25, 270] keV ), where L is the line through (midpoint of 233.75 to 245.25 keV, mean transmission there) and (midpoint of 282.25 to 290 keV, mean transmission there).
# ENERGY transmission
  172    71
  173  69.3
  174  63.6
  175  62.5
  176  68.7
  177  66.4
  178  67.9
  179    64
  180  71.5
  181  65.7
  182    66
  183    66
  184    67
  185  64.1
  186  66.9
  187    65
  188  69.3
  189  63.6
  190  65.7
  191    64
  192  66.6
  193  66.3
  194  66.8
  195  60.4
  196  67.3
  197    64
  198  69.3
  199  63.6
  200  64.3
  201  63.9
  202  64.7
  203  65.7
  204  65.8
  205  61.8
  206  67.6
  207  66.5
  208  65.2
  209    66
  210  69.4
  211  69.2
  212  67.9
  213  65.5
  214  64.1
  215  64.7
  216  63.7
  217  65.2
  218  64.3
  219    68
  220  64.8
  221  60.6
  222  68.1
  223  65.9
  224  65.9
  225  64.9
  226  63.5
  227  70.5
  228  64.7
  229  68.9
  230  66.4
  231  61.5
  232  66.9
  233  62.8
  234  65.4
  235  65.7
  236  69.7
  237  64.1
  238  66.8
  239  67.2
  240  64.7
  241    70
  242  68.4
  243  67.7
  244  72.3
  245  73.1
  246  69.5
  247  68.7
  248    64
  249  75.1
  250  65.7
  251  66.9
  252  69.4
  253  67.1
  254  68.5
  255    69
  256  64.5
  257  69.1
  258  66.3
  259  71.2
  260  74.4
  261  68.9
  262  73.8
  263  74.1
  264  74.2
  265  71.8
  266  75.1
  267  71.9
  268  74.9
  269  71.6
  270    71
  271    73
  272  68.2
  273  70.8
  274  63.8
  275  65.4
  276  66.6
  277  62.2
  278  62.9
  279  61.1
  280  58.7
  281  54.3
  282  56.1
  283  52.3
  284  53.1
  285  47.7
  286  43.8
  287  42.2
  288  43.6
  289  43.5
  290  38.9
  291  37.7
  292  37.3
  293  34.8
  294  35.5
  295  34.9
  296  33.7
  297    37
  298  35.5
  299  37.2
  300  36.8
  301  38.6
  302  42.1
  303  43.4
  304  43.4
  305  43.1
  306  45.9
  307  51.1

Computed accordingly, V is -0.24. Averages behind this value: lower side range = 67.9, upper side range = 46.4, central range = 71.3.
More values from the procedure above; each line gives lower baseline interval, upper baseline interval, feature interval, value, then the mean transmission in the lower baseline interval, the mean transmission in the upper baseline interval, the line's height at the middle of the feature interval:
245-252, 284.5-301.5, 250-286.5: -0.19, 68.7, 38.7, 55.4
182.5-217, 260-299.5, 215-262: -0.11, 65.6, 56.1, 61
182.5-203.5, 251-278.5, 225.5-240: 0.03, 65.5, 69.6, 67.7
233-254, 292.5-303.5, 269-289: -0.21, 68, 37.2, 47.9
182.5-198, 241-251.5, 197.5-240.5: 0.03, 65.7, 69.2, 67.5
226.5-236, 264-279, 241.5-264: -0.03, 66.1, 69.1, 67.7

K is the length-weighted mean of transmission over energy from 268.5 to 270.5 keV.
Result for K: 71.3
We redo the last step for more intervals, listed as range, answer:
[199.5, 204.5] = 64.9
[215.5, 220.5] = 65.2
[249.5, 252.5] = 67.3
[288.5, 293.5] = 38.4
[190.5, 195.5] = 64.8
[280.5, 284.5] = 53.9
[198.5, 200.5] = 64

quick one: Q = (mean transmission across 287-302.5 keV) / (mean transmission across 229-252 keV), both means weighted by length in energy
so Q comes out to 0.56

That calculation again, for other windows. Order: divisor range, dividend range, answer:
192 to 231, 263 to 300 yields 0.83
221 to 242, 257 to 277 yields 1.07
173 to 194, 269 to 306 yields 0.75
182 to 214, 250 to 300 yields 0.89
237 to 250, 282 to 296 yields 0.61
